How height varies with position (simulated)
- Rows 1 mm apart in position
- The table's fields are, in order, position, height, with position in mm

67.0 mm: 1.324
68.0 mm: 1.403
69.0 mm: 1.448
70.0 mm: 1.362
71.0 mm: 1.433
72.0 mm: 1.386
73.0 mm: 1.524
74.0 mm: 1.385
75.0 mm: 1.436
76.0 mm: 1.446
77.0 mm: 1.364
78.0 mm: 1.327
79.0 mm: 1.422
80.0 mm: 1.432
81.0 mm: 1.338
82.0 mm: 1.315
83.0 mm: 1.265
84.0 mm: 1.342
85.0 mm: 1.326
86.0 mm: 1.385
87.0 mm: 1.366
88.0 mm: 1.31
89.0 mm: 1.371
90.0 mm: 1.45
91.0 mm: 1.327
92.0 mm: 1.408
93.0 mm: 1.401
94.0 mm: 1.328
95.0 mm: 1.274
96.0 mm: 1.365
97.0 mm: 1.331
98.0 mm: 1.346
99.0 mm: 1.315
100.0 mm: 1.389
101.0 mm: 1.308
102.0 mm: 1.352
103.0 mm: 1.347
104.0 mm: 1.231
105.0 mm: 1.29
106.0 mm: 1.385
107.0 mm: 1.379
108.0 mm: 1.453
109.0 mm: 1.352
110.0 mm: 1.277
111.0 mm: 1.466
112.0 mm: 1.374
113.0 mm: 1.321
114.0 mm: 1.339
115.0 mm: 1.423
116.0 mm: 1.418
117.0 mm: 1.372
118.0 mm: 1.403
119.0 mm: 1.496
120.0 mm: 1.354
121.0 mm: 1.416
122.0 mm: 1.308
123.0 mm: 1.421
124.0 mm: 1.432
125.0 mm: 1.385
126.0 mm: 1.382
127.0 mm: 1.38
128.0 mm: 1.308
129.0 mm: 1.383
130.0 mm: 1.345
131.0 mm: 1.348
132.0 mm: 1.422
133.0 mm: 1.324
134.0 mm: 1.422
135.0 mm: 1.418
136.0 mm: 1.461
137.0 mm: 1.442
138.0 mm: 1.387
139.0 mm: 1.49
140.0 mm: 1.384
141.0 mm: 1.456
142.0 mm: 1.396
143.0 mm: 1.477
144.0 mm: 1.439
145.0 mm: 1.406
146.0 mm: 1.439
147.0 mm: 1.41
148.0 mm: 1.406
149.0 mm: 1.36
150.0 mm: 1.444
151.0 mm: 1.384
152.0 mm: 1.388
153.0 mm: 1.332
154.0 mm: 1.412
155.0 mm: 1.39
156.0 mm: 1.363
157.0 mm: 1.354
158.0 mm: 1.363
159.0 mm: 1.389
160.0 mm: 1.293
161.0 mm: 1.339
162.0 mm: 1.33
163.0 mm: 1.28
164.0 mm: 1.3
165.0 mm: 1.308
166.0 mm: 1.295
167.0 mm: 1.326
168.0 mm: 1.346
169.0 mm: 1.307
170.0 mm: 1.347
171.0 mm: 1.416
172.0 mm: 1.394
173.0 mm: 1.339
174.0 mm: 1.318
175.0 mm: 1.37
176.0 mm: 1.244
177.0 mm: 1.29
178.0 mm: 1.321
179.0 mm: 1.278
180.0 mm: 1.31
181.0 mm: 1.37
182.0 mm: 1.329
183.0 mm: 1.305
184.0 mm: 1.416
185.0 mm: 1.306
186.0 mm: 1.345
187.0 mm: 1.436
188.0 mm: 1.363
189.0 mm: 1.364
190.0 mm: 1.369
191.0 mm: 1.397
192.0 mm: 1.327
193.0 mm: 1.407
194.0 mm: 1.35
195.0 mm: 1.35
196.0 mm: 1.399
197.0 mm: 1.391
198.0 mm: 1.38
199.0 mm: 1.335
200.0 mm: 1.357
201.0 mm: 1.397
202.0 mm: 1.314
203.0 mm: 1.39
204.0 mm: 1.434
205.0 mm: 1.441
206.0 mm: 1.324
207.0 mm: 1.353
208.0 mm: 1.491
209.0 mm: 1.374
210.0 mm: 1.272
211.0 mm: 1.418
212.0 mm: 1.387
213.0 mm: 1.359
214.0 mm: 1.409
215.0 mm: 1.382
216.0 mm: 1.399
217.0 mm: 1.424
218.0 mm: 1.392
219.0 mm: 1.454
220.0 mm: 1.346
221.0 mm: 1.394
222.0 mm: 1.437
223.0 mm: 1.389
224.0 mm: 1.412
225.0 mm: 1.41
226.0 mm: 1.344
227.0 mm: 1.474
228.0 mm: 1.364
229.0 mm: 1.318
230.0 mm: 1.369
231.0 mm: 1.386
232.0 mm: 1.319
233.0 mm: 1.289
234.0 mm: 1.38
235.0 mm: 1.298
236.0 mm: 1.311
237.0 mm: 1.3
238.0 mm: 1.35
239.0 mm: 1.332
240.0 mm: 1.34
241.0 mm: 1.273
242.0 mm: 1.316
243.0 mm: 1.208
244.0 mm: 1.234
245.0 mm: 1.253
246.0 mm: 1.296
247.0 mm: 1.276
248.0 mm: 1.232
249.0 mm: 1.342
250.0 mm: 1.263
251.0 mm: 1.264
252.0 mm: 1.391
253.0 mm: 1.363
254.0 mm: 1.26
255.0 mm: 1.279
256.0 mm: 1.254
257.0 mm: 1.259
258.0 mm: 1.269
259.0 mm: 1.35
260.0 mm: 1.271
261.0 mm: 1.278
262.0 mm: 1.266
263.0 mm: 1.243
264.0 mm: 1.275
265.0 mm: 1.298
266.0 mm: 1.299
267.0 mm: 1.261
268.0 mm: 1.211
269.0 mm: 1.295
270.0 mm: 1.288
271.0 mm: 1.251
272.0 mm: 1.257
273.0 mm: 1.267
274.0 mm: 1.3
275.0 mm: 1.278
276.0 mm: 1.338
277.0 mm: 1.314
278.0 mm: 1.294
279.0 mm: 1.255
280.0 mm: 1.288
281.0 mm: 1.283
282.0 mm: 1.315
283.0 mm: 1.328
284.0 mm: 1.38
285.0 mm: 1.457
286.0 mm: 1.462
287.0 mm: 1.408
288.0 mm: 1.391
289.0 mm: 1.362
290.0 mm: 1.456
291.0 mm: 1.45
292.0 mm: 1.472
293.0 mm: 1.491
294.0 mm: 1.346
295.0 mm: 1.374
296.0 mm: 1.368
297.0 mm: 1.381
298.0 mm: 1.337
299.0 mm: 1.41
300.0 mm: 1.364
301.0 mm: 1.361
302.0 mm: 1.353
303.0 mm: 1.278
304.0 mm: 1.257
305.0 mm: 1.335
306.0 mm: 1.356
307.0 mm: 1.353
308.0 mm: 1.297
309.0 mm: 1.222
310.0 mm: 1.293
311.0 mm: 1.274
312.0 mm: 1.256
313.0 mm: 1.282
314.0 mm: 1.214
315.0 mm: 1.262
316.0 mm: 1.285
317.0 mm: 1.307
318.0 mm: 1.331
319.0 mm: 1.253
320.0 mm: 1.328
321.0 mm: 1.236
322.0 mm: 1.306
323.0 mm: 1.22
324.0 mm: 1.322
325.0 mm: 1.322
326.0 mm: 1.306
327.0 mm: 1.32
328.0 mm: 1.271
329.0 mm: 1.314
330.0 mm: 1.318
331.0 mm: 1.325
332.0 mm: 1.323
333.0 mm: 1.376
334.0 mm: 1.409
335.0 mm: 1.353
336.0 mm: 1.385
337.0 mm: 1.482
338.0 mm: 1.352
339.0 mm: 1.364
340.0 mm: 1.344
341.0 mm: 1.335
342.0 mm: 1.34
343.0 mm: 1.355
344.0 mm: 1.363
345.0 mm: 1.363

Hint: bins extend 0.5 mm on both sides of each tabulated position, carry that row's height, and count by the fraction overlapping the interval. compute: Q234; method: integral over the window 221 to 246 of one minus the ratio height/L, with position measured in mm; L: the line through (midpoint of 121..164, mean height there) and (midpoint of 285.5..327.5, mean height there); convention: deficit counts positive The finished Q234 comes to 0.4 mm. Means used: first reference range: 1.39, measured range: 1.34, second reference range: 1.33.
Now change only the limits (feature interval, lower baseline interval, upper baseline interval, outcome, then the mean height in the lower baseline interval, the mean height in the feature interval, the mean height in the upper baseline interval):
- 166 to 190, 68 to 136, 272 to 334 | 0.28 mm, 1.37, 1.34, 1.33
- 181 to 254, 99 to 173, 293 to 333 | -0.46 mm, 1.38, 1.36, 1.31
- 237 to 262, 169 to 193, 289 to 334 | 0.87 mm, 1.35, 1.29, 1.33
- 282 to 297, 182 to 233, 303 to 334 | -1.00 mm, 1.38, 1.41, 1.3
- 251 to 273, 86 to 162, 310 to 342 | 0.90 mm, 1.38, 1.28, 1.32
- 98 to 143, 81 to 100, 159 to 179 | -1.45 mm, 1.35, 1.38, 1.32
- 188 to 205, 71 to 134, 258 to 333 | -0.38 mm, 1.37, 1.37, 1.32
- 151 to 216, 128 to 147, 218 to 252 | 0.83 mm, 1.41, 1.36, 1.33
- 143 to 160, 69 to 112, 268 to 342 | -0.46 mm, 1.37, 1.39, 1.33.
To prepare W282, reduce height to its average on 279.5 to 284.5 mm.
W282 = 1.32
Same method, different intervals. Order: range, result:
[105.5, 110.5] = 1.37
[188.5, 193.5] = 1.37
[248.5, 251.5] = 1.29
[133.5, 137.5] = 1.44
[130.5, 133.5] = 1.36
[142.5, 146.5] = 1.44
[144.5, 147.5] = 1.42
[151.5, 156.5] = 1.38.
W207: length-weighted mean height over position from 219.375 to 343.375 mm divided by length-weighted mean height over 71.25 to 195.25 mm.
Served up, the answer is 0.97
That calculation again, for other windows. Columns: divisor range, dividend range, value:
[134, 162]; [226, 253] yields 0.94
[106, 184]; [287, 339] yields 0.97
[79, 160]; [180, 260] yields 0.98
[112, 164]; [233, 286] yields 0.93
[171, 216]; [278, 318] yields 0.98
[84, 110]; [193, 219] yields 1.02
